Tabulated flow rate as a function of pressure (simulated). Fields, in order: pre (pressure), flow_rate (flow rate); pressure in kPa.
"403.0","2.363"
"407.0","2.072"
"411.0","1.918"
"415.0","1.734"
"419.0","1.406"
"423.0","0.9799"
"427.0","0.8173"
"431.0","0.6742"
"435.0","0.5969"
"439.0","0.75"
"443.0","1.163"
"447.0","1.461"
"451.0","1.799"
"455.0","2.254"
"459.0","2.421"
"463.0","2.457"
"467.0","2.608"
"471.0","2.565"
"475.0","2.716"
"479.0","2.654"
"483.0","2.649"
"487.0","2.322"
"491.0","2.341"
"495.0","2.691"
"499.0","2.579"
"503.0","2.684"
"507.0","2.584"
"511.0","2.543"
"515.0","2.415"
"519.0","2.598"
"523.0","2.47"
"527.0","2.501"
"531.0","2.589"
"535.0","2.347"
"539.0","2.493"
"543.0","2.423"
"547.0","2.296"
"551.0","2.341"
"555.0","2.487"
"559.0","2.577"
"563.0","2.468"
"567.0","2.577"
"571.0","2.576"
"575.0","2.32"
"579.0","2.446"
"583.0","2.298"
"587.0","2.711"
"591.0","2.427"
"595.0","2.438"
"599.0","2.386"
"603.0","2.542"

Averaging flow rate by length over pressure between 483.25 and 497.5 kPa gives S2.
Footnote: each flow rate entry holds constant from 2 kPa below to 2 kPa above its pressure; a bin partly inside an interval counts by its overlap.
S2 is 2.48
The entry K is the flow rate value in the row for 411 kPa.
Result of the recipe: 1.918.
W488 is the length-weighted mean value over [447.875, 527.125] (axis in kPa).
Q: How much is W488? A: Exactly 2.48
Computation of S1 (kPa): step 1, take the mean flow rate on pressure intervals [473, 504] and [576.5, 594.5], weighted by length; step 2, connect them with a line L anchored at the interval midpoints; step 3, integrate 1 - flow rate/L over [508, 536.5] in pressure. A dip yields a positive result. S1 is 0.41 kPa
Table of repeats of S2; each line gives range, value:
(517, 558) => 2.46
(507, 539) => 2.5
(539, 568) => 2.45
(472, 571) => 2.52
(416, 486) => 1.77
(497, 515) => 2.58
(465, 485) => 2.64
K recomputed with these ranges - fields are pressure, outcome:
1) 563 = 2.468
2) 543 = 2.423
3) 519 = 2.598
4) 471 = 2.565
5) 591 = 2.427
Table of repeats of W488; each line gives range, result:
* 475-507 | 2.57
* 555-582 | 2.49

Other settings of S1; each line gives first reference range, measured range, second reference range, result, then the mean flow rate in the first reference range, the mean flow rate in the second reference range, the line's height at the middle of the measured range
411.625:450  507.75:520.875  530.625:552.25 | -2.76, 1.11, 2.4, 2.09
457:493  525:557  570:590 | 0.66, 2.53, 2.46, 2.49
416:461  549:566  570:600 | -1.82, 1.31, 2.45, 2.23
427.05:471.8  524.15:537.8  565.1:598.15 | -2.07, 1.64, 2.47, 2.15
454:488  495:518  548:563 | -0.69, 2.53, 2.46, 2.5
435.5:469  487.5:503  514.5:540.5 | -2.36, 1.81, 2.49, 2.2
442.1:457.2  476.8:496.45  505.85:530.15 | -3.49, 1.72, 2.52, 2.15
